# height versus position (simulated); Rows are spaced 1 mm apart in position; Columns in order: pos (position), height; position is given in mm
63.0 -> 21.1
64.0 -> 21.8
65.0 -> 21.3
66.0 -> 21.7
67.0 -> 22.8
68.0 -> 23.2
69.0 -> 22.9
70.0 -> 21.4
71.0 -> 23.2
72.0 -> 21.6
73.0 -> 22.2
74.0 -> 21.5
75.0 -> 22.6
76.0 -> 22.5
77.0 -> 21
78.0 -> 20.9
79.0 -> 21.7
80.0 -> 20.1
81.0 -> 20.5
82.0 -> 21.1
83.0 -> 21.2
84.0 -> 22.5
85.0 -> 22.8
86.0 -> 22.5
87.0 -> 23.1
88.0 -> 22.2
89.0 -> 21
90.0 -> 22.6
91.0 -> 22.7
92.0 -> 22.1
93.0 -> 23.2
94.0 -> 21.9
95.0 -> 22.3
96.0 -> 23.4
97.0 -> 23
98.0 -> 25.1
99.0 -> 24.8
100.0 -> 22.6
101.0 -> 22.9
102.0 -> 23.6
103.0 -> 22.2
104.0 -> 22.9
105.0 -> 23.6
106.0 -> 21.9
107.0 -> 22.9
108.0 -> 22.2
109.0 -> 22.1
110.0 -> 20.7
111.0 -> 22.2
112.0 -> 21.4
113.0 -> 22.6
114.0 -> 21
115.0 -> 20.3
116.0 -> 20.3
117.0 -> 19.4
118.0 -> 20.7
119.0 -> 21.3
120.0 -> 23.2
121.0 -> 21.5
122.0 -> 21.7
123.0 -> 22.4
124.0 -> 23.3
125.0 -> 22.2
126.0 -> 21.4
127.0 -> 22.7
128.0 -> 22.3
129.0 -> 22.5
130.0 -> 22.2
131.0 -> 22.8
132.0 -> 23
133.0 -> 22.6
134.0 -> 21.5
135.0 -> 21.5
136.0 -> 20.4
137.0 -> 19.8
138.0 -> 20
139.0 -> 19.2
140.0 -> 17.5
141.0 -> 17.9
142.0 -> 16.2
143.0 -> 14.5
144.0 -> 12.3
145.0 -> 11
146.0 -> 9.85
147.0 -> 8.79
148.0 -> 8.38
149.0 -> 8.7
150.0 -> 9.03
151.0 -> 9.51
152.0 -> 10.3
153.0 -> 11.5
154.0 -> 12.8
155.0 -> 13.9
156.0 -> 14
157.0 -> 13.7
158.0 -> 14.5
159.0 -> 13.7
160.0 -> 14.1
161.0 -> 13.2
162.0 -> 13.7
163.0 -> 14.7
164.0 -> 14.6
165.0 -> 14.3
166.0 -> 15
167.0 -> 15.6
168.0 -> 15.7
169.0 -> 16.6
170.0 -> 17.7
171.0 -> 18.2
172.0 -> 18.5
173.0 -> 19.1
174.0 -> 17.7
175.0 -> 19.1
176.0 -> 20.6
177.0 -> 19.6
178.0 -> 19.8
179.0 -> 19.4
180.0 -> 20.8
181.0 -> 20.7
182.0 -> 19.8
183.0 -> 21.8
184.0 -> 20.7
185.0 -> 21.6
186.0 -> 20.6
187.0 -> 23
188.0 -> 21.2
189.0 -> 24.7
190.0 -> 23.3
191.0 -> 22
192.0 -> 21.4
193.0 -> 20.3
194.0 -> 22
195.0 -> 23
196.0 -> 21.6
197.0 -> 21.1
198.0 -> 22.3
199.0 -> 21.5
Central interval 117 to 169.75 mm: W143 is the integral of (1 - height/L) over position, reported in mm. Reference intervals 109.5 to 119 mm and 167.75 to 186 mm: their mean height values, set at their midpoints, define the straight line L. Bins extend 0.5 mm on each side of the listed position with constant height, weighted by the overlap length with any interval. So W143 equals 9.0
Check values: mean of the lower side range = 21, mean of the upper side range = 19.4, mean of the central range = 16.8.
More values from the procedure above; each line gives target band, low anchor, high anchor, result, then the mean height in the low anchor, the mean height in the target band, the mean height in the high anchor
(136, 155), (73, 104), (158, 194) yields 6.27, 22.3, 13.4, 18.6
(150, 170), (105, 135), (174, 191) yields 7.10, 21.9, 13.7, 21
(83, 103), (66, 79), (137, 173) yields -2.68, 22.1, 22.8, 14.1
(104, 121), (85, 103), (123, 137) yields 0.63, 22.9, 21.6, 22.1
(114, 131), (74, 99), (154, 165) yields -3.39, 22.2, 21.7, 14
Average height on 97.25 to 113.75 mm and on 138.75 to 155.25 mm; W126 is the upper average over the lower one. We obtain 0.54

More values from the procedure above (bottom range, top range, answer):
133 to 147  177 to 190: 1.25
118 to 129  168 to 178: 0.83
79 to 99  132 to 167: 0.66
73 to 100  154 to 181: 0.74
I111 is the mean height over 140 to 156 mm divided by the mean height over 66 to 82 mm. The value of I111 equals 0.54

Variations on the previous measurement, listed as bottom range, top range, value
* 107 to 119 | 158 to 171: 0.71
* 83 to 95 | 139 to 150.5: 0.56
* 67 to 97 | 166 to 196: 0.91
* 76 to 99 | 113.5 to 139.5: 0.97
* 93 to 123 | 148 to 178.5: 0.67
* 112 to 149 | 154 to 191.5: 0.93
